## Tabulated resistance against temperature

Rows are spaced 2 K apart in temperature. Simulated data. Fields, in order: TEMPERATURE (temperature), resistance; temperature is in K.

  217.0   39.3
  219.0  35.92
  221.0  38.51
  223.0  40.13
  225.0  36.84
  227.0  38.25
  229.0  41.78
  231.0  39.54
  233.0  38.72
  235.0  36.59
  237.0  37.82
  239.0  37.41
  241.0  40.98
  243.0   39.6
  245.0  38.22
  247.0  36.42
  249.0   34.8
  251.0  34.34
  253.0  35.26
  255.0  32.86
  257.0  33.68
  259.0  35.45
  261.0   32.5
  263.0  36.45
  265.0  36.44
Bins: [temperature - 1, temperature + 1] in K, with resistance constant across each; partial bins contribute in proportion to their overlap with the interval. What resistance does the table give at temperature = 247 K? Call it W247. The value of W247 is 36.42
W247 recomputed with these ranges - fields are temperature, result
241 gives 40.98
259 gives 35.45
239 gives 37.41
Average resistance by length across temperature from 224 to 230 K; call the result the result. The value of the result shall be 39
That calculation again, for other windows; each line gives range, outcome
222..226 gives 38.5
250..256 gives 34.2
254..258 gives 33.3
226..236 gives 39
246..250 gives 35.6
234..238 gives 37.2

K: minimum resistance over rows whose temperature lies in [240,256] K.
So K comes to 32.86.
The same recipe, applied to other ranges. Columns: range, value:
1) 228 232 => 39.54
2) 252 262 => 32.5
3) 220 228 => 36.84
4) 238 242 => 37.41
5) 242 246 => 38.22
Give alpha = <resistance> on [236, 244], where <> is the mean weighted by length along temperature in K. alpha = 39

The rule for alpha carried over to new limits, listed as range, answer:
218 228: 37.9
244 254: 35.8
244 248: 37.3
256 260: 34.6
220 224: 39.3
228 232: 40.7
